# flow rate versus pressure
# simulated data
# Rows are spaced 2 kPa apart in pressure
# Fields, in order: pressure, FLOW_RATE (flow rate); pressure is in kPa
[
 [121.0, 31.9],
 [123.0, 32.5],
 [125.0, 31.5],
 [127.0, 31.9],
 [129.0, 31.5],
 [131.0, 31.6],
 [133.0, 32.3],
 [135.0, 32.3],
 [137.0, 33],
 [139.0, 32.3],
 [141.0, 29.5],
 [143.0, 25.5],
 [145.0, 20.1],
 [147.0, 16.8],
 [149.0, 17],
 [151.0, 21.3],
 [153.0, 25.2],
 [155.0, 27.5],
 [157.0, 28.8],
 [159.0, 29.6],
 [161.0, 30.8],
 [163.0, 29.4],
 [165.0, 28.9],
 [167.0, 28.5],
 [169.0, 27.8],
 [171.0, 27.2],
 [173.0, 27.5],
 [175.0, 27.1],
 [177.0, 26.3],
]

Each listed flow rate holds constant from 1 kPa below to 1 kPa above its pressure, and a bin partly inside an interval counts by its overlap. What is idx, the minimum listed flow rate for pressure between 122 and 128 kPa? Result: 31.5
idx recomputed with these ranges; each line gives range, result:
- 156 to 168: 28.5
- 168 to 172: 27.2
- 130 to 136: 31.6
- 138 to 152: 16.8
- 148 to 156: 17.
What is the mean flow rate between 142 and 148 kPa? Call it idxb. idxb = 20.8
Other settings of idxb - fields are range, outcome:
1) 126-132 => 31.7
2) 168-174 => 27.5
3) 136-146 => 28.1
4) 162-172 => 28.4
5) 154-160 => 28.6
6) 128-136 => 31.9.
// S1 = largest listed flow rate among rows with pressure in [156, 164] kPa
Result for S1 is 30.8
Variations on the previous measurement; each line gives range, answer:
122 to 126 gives 32.5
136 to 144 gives 33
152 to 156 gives 27.5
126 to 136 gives 32.3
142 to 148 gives 25.5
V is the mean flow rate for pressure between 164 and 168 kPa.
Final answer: 28.7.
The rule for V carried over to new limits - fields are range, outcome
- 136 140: 32.6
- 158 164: 29.9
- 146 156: 21.6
